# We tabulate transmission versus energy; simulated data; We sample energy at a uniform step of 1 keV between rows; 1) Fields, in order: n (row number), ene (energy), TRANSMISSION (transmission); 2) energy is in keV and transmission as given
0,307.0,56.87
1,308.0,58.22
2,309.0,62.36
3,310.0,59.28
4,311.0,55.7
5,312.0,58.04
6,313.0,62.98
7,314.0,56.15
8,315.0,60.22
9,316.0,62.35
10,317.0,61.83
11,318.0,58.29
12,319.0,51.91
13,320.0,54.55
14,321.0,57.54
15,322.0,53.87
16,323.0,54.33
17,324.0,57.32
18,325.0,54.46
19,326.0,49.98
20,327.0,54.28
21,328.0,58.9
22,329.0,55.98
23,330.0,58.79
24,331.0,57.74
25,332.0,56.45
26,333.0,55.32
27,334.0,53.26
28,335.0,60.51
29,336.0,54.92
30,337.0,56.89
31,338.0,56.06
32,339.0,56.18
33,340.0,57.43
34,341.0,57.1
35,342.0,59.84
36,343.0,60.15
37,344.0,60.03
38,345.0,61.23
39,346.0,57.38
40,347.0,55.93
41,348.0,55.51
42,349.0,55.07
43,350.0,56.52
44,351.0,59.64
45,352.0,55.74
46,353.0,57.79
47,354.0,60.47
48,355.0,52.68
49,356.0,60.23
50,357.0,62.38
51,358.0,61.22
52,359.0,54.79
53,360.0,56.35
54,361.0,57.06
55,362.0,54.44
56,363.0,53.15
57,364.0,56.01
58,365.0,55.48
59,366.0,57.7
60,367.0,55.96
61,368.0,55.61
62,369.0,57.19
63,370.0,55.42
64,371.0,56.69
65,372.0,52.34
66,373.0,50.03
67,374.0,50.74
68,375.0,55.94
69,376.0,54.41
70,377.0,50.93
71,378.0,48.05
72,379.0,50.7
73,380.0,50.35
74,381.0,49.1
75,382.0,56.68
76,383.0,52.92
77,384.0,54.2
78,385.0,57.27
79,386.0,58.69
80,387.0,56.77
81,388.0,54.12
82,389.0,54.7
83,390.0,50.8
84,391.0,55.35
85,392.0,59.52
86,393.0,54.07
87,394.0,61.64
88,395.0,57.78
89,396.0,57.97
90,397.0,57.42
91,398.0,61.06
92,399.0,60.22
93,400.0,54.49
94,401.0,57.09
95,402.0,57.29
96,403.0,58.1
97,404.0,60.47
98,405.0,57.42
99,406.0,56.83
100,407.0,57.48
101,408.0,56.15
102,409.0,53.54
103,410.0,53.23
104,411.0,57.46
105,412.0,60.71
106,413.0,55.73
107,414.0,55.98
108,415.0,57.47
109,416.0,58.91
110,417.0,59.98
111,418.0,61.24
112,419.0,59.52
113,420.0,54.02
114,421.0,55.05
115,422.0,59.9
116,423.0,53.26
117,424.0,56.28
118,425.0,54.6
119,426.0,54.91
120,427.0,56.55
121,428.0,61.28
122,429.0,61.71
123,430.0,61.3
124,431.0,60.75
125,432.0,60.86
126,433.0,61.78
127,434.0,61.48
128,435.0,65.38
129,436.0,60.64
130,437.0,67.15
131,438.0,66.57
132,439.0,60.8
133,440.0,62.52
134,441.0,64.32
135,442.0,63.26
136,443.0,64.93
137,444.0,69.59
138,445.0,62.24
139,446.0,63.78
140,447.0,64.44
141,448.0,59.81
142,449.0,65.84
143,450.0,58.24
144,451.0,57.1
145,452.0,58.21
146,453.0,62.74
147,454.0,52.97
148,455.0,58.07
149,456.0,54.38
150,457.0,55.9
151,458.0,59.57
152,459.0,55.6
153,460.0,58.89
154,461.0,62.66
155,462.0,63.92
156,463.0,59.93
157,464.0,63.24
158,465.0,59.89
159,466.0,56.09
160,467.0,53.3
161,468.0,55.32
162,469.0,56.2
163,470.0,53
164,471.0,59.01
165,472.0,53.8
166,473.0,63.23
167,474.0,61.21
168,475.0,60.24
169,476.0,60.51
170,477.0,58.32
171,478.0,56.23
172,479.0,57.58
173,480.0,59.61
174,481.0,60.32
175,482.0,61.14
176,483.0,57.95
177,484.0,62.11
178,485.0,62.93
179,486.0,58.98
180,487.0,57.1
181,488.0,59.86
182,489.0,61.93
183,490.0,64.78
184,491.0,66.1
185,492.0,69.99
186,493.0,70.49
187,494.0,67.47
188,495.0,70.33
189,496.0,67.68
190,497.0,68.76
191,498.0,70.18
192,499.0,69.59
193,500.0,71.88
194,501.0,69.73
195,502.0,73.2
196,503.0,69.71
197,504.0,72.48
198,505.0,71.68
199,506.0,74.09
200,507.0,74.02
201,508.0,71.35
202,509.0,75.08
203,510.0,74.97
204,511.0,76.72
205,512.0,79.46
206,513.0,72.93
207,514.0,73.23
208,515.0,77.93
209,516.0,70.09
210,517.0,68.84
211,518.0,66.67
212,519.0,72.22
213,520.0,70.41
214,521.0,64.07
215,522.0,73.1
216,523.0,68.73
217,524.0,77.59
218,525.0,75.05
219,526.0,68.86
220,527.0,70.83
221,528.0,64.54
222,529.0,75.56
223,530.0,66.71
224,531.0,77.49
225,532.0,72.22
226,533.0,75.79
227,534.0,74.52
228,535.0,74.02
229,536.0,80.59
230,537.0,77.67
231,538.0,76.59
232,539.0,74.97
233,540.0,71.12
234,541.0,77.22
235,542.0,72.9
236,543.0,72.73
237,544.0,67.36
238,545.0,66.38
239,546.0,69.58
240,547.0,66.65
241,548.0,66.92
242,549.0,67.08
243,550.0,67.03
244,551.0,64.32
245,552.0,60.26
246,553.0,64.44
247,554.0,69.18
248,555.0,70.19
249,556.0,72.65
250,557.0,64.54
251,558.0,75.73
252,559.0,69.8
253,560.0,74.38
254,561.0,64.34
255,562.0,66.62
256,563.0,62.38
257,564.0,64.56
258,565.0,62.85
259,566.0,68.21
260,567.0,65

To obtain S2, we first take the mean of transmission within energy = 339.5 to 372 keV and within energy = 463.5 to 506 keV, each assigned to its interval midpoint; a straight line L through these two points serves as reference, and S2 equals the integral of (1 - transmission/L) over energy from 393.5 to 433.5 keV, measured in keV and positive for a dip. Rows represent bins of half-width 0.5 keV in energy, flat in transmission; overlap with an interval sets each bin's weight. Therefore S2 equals 1.3 keV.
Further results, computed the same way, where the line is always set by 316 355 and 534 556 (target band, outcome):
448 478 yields 3.05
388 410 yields 1.45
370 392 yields 2.30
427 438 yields 0.17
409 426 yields 1.44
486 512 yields -0.78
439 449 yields 0.01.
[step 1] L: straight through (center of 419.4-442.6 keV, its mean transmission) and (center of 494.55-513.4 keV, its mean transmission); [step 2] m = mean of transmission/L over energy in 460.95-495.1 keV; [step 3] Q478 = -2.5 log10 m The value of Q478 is 0.13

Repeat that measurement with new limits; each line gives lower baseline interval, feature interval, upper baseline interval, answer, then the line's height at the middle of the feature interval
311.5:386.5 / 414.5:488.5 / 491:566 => 0.08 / 64.5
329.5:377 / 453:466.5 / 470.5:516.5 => 0.10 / 64.2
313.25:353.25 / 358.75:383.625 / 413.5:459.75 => 0.08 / 58.1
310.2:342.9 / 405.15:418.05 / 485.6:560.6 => 0.10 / 62.8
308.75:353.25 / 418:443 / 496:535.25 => 0.09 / 65.2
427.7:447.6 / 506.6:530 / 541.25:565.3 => -0.09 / 66.4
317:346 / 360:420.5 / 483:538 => 0.10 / 61.2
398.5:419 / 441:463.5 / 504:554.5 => 0.03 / 62.6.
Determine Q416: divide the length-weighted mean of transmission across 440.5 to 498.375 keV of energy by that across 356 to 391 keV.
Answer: 1.11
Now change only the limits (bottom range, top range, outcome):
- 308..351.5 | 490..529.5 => 1.25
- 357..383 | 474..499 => 1.16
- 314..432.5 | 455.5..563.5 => 1.19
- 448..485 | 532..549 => 1.24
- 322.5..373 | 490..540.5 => 1.27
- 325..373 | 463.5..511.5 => 1.13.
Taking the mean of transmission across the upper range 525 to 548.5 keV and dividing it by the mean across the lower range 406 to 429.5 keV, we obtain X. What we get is 1.3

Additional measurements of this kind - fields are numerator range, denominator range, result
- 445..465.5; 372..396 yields 1.10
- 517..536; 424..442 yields 1.17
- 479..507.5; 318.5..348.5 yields 1.18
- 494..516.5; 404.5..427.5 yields 1.27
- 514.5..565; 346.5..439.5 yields 1.24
